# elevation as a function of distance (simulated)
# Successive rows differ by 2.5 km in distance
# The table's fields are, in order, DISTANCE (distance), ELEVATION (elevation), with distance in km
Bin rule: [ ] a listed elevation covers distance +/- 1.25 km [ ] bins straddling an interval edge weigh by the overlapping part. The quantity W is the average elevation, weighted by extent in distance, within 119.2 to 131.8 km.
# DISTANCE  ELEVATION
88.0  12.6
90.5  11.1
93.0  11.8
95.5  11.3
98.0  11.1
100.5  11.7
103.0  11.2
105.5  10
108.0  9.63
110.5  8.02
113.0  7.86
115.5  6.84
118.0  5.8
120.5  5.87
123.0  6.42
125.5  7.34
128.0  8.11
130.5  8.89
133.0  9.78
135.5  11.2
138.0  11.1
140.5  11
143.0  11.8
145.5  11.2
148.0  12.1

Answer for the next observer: 7.33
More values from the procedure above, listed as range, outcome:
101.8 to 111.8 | 9.7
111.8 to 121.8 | 6.59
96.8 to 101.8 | 11.4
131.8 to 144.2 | 11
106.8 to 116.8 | 8.07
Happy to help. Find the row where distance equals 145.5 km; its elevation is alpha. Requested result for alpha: 11.2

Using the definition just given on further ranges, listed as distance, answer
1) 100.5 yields 11.7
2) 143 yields 11.8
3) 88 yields 12.6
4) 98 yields 11.1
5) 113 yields 7.86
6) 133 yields 9.78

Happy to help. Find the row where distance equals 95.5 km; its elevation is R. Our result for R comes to 11.3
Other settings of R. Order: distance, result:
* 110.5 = 8.02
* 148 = 12.1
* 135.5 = 11.2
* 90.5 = 11.1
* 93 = 11.8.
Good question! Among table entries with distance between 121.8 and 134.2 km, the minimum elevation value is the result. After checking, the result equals 6.42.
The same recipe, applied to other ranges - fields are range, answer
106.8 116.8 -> 6.84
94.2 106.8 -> 10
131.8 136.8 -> 9.78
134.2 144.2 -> 11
